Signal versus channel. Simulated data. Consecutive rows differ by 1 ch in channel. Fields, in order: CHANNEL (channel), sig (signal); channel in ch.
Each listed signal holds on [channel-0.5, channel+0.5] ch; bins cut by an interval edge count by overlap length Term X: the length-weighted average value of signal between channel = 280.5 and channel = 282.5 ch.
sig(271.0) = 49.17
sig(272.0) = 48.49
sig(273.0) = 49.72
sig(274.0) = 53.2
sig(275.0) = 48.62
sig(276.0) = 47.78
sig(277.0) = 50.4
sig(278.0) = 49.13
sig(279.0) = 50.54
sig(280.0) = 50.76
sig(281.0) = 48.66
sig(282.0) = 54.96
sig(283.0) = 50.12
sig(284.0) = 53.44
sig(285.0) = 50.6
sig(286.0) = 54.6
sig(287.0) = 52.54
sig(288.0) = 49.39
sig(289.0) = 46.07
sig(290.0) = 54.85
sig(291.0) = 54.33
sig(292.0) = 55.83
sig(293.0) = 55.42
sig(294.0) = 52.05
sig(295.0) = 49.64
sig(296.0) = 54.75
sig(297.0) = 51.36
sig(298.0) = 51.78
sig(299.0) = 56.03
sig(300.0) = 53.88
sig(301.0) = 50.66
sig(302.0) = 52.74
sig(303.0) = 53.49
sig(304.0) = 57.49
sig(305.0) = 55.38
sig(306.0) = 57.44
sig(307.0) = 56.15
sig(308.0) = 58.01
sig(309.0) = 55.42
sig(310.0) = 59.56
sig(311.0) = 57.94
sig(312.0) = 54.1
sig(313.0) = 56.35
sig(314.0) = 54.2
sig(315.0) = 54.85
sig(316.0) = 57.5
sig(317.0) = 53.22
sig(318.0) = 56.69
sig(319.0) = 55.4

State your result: 51.8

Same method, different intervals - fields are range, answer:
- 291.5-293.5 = 55.6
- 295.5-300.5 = 53.6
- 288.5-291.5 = 51.8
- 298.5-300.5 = 55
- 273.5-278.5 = 49.8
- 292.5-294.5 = 53.7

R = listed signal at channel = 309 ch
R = 55.42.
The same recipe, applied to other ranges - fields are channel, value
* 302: 52.74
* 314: 54.2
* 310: 59.56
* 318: 56.69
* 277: 50.4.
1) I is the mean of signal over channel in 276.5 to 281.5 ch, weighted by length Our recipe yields 49.9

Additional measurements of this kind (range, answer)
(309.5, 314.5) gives 56.4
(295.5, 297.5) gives 53.1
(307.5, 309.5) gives 56.7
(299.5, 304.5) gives 53.7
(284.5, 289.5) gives 50.6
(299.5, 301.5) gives 52.3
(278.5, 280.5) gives 50.6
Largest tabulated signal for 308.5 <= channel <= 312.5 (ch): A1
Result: 59.56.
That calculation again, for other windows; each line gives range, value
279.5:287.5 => 54.96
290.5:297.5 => 55.83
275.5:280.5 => 50.76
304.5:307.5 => 57.44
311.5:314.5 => 56.35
